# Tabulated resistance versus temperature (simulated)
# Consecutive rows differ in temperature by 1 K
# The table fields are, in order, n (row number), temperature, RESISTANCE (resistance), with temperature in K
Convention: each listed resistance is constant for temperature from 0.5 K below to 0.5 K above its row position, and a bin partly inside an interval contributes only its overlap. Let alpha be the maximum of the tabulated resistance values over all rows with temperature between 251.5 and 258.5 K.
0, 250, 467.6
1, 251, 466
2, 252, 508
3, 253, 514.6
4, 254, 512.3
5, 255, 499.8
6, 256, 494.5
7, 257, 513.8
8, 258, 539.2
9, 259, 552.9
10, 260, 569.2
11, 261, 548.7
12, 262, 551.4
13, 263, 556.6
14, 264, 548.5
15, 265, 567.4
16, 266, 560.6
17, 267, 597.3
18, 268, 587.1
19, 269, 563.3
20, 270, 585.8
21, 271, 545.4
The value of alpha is 539.2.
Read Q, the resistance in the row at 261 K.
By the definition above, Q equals 548.7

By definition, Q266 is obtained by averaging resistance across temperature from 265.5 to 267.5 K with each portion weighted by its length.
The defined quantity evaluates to 579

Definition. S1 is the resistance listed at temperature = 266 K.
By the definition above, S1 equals 560.6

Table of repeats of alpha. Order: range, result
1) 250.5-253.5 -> 514.6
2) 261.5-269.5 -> 597.3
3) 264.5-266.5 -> 567.4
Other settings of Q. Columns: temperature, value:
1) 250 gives 467.6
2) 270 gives 585.8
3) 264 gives 548.5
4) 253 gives 514.6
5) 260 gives 569.2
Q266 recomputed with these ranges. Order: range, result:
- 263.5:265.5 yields 558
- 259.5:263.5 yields 556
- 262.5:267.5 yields 566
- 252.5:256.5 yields 505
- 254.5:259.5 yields 520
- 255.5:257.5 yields 504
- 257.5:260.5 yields 554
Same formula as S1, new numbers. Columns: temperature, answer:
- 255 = 499.8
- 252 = 508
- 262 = 551.4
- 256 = 494.5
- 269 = 563.3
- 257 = 513.8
